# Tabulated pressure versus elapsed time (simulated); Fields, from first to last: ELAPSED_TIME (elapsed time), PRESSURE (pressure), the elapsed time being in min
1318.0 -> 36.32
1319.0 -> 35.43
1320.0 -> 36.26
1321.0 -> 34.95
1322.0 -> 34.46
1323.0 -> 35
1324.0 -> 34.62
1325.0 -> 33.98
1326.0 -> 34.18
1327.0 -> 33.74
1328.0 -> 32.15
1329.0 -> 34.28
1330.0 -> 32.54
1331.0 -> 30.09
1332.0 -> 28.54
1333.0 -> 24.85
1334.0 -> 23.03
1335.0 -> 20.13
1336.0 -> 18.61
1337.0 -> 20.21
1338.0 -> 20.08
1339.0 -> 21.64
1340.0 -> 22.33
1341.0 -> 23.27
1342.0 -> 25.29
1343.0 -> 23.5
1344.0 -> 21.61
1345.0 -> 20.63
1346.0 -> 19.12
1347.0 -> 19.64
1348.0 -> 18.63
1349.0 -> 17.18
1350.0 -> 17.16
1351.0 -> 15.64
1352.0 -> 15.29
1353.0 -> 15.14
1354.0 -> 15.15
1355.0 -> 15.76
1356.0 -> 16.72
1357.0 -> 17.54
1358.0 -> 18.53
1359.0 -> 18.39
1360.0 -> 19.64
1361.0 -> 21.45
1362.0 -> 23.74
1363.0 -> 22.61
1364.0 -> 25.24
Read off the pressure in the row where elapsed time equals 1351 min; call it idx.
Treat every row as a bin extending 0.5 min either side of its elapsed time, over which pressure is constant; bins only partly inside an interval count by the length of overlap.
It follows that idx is 15.64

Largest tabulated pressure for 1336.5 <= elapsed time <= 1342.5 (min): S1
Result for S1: 25.29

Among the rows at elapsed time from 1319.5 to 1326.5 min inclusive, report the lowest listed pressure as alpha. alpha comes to 33.98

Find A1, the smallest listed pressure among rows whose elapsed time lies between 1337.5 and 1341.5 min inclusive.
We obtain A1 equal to 20.08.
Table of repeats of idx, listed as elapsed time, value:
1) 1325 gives 33.98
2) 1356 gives 16.72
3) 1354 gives 15.15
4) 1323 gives 35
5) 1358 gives 18.53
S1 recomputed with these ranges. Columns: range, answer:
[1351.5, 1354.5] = 15.29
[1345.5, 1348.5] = 19.64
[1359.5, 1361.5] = 21.45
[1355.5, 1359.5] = 18.53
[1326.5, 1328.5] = 33.74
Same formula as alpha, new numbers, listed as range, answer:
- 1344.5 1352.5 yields 15.29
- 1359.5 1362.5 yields 19.64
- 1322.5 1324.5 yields 34.62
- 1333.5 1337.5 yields 18.61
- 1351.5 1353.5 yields 15.14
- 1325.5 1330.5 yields 32.15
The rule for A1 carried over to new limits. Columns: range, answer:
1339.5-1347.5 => 19.12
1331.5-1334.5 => 23.03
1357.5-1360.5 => 18.39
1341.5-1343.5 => 23.5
